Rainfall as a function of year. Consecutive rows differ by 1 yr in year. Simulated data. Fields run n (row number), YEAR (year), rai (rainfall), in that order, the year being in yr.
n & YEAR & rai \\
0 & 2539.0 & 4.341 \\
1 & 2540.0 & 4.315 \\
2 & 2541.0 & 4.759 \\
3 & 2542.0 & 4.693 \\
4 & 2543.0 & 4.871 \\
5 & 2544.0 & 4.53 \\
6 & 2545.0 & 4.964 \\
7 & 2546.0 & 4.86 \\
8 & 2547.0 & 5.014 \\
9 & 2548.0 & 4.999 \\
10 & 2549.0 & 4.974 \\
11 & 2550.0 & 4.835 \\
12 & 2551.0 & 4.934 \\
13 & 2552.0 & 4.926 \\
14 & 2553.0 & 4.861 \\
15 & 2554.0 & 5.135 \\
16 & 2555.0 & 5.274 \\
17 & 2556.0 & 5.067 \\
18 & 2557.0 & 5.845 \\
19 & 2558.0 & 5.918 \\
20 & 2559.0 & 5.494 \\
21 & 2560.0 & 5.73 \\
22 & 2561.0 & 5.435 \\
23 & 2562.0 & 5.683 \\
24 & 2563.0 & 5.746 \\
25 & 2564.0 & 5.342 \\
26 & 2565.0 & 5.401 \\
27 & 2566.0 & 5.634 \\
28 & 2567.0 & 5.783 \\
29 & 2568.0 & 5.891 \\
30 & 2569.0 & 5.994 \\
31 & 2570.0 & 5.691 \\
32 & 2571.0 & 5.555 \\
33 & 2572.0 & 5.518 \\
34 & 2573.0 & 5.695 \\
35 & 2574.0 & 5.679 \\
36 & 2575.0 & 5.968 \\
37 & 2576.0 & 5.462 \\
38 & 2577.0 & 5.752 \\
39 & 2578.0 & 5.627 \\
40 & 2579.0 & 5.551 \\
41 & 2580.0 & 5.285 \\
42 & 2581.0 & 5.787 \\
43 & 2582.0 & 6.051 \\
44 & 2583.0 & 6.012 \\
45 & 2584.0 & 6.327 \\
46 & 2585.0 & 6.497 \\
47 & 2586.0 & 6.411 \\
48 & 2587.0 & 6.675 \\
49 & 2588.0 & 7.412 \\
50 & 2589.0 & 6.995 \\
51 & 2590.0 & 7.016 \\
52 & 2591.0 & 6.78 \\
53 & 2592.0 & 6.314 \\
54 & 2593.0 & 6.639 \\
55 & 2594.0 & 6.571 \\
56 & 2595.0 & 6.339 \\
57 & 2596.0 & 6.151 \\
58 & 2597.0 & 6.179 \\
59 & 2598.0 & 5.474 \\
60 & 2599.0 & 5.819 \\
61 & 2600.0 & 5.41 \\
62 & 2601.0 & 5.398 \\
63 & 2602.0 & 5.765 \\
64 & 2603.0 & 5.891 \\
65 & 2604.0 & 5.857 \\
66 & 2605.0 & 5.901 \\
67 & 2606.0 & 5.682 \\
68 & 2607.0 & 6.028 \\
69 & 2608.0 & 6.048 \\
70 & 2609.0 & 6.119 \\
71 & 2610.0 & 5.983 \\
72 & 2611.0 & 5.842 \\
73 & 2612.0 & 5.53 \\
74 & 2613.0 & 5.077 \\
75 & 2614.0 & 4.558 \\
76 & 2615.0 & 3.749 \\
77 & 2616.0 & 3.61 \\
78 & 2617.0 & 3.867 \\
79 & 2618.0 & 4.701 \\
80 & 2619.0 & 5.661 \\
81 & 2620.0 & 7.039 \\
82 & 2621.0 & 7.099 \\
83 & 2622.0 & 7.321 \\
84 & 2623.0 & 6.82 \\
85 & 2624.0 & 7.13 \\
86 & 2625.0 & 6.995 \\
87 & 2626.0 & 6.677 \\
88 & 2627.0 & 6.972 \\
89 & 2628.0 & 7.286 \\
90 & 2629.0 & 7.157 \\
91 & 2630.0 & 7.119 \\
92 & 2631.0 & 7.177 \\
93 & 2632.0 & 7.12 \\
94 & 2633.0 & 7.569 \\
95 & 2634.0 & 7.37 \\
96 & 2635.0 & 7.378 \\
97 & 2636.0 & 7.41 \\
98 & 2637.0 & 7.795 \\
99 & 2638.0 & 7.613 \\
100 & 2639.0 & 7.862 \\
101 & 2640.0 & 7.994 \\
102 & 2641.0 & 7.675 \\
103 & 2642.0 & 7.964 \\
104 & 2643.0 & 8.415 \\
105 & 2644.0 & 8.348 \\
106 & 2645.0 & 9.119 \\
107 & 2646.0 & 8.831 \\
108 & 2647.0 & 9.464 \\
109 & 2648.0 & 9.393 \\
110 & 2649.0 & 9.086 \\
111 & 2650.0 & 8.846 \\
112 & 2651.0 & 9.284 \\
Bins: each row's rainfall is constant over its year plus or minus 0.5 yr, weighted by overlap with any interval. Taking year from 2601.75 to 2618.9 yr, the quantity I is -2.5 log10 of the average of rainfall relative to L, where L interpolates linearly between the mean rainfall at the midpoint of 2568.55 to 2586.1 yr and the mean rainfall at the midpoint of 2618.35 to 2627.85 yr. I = 0.23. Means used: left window 5.81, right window 6.84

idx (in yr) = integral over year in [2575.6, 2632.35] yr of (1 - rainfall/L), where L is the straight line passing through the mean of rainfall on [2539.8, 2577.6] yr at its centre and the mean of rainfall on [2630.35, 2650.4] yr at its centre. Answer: 6.1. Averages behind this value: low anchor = 5.33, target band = 6.1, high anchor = 8.11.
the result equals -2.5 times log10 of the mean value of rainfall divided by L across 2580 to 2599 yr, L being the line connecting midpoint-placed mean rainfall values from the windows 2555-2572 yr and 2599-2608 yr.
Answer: -0.12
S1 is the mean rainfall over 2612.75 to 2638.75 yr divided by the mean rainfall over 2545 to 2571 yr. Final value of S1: 1.2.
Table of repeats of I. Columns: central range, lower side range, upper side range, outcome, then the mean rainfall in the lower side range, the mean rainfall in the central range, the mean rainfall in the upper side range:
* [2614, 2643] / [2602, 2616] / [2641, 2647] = 0.07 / 5.5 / 6.78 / 8.54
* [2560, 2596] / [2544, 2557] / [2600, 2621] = -0.15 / 5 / 6.01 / 5.46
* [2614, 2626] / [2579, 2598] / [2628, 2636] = 0.21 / 6.37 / 5.8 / 7.28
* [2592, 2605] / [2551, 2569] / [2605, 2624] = -0.07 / 5.48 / 5.97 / 5.64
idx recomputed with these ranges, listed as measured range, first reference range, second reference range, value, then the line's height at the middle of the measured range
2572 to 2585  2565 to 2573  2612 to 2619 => -0.8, 5.45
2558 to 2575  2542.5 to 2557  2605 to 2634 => -1.3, 5.26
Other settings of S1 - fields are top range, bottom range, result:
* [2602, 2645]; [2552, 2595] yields 1.12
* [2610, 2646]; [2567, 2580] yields 1.19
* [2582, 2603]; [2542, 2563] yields 1.22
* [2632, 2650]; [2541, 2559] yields 1.62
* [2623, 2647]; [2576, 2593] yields 1.22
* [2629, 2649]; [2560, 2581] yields 1.42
